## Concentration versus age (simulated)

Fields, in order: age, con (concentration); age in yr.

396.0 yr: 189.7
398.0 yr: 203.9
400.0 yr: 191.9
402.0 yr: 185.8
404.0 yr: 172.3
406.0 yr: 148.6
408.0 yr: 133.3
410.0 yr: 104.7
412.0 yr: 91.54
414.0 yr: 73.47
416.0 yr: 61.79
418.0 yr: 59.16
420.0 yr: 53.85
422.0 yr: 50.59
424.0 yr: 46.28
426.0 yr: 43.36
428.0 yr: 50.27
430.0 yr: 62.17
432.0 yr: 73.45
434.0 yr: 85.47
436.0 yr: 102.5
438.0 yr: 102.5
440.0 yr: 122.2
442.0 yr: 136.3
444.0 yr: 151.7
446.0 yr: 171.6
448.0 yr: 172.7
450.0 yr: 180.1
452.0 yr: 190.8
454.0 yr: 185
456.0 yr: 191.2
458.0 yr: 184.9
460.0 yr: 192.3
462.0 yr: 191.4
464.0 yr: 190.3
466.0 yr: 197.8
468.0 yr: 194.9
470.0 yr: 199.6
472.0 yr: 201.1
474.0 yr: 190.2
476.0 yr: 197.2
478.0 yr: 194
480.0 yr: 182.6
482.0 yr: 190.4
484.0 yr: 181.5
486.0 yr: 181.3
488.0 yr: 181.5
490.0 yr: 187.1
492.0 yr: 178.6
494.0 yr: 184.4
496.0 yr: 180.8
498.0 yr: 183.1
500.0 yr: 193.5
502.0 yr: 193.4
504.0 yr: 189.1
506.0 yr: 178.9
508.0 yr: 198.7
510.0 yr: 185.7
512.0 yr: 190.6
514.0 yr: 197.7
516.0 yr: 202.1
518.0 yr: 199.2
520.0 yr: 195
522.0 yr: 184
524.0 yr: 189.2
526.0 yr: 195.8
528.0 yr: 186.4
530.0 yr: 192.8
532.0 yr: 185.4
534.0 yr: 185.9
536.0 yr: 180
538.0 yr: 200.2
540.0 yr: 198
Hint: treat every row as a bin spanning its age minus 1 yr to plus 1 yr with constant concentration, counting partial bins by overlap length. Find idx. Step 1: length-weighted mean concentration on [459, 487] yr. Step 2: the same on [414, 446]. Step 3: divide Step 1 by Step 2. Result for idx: 2.3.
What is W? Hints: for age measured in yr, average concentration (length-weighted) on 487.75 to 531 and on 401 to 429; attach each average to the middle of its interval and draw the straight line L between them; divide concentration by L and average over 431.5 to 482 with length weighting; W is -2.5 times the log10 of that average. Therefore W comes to -0.234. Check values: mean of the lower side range 91.1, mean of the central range 169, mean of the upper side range 190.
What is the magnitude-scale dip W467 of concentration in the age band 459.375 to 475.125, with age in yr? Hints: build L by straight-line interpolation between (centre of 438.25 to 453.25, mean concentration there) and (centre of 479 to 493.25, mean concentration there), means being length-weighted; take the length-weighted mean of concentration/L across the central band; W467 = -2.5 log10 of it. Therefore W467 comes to -0.14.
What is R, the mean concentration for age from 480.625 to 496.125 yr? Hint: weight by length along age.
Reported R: 183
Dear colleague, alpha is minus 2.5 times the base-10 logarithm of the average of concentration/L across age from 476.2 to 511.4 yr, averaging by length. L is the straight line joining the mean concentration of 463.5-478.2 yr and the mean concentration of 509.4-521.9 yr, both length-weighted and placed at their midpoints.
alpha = 0.05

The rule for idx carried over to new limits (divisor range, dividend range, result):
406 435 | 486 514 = 2.55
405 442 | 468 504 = 2.27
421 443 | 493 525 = 2.39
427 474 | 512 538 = 1.24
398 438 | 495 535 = 1.96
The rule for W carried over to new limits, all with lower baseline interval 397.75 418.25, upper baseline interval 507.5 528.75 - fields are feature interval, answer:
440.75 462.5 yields -0.14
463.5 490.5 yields -0.13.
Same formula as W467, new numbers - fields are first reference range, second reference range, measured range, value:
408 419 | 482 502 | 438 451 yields -0.22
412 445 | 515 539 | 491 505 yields -0.17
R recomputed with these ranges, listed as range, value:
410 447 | 86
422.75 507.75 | 162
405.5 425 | 80.6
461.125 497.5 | 189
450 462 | 188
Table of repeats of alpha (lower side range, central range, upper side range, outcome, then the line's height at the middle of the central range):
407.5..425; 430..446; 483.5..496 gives -0.043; 106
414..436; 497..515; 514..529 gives -0.109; 172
